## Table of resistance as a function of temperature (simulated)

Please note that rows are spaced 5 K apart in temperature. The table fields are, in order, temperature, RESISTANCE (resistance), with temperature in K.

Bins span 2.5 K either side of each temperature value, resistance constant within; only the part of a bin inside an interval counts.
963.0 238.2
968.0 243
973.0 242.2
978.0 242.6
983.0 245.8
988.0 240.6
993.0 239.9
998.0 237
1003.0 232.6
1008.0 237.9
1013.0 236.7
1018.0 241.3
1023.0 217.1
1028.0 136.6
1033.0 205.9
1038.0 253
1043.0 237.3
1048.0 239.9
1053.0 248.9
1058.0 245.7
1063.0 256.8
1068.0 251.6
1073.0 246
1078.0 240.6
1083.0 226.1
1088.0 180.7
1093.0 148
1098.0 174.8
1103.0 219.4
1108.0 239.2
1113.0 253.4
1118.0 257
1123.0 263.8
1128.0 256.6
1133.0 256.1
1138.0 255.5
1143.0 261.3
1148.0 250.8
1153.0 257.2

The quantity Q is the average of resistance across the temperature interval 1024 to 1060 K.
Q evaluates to 223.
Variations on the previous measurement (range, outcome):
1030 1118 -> 228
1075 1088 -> 224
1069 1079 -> 245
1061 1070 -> 254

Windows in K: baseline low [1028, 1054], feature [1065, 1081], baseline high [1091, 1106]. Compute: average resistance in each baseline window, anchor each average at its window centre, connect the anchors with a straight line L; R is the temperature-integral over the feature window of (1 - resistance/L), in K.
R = -3.4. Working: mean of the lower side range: 227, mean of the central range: 246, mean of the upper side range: 184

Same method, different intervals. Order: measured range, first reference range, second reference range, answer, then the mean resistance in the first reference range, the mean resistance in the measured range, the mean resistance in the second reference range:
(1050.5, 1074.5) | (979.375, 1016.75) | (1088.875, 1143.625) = -1.5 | 239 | 250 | 232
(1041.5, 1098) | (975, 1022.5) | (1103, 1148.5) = 4.5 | 238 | 227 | 253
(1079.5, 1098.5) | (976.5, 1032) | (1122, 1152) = 4.6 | 227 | 186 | 257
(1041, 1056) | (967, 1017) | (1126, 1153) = 0.2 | 240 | 242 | 256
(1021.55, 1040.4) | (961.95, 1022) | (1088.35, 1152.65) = 2.8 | 239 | 202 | 235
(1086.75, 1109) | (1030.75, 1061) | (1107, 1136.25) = 5.4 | 239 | 190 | 255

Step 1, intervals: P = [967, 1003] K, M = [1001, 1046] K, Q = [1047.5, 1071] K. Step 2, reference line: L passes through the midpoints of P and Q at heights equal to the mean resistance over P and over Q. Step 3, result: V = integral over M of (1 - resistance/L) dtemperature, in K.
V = 4.24 K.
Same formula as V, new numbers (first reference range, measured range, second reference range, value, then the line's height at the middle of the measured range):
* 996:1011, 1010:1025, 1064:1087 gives 0.2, 236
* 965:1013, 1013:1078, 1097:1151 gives 2.8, 243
